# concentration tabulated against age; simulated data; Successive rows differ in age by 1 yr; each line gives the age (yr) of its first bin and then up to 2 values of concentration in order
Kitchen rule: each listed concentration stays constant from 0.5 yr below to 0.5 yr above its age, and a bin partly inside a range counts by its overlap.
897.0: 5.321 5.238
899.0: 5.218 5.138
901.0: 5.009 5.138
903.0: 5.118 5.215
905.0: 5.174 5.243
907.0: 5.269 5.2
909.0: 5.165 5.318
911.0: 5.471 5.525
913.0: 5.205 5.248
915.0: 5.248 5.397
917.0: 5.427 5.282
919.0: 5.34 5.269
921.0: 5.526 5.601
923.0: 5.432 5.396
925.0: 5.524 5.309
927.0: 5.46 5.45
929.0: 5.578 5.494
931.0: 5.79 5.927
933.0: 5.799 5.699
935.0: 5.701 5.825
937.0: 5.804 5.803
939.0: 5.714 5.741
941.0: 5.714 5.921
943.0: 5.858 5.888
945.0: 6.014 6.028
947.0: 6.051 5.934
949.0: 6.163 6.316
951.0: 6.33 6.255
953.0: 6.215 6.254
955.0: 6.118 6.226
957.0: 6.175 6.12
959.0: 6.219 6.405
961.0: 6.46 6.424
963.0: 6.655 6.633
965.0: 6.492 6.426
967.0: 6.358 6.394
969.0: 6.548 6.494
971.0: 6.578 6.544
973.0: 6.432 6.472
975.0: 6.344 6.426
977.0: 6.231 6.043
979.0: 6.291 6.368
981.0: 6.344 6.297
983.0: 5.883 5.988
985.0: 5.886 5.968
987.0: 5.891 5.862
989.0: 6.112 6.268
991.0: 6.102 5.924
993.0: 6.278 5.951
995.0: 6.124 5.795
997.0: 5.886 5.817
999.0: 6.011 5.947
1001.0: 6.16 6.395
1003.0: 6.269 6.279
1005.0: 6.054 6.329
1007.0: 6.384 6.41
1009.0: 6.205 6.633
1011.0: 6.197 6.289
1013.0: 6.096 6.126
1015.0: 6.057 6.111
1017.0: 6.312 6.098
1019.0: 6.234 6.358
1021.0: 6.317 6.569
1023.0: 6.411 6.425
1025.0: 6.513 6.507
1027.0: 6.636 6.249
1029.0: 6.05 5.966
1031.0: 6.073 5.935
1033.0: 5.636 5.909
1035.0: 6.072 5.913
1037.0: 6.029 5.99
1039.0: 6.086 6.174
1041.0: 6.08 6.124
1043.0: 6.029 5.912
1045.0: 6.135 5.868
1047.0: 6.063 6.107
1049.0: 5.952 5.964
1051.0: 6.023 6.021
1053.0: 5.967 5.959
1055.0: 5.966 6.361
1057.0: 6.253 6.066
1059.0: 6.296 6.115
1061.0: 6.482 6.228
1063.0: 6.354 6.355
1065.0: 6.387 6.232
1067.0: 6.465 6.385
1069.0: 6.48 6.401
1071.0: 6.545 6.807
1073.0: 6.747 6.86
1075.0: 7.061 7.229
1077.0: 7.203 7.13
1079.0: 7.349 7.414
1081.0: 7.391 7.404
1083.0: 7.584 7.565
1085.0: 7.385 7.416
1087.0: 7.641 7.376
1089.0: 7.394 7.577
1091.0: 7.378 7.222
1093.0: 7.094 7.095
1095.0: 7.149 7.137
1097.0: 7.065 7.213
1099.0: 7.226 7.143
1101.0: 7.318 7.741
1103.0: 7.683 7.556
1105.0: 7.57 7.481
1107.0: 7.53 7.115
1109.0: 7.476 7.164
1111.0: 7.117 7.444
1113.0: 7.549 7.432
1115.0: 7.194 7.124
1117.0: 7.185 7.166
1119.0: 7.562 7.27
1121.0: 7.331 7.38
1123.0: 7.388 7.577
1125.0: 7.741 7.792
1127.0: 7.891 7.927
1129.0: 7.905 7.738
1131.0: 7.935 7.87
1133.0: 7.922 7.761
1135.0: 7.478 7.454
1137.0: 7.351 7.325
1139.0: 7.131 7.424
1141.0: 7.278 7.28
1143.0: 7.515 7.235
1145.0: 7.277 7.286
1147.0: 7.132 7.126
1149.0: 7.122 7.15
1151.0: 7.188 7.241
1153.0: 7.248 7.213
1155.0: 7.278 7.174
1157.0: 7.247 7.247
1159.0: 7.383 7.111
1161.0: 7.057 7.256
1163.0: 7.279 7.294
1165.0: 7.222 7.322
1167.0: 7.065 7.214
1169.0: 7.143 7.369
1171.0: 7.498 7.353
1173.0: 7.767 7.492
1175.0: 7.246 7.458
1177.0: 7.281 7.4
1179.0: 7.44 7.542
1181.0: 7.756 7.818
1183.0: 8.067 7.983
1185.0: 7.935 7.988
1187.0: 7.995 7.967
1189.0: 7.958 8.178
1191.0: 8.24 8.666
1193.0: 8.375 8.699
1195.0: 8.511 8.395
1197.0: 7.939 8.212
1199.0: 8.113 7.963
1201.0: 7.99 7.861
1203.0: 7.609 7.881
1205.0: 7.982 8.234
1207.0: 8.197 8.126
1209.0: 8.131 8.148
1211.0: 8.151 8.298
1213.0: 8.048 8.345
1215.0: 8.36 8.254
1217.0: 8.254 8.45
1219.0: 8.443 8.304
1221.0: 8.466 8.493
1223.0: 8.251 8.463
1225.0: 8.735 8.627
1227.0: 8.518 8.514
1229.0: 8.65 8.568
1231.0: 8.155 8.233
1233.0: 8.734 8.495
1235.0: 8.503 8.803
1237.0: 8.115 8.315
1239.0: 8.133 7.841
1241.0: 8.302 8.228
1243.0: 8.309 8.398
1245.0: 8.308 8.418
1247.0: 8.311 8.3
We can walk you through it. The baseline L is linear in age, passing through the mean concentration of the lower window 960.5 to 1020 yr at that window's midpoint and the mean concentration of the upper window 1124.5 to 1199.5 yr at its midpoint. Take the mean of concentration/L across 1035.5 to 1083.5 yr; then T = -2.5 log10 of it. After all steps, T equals 0.06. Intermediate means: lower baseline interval 6.23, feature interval 6.42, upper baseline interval 7.58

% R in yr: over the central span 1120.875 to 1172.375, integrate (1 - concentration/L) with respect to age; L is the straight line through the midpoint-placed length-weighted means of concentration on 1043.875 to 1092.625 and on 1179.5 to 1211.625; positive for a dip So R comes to 1.0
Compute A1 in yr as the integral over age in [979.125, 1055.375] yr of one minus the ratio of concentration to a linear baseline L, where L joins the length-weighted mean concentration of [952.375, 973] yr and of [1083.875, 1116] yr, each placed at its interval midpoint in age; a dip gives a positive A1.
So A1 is 7.2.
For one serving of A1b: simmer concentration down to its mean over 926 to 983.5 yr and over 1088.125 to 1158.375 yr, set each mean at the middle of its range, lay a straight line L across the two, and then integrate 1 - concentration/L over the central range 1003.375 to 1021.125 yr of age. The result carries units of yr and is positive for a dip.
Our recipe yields 0.8 yr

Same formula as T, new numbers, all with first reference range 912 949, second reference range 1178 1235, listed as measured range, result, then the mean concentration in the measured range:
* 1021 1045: 0.074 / 6.15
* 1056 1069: 0.091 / 6.31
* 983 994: 0.027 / 6.02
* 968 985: -0.046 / 6.32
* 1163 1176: 0.075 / 7.33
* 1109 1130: -0.010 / 7.46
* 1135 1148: 0.042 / 7.31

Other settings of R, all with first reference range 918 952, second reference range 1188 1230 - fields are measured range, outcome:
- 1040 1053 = 1.43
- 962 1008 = -0.21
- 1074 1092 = -0.65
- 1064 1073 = 0.65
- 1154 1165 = 0.82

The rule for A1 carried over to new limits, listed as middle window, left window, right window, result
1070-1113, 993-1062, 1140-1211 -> -3.1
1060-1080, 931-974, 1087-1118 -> 1.1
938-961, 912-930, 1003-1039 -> -1.8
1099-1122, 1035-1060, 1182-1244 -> -1.6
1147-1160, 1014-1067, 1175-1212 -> 0.5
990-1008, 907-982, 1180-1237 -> 0.8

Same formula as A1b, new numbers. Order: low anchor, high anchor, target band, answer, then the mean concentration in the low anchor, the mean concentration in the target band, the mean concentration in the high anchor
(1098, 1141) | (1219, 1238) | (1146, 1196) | 2.53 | 7.48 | 7.55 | 8.47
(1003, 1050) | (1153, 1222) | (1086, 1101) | -0.91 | 6.17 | 7.27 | 7.82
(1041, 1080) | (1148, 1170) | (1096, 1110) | -1.33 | 6.38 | 7.38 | 7.21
